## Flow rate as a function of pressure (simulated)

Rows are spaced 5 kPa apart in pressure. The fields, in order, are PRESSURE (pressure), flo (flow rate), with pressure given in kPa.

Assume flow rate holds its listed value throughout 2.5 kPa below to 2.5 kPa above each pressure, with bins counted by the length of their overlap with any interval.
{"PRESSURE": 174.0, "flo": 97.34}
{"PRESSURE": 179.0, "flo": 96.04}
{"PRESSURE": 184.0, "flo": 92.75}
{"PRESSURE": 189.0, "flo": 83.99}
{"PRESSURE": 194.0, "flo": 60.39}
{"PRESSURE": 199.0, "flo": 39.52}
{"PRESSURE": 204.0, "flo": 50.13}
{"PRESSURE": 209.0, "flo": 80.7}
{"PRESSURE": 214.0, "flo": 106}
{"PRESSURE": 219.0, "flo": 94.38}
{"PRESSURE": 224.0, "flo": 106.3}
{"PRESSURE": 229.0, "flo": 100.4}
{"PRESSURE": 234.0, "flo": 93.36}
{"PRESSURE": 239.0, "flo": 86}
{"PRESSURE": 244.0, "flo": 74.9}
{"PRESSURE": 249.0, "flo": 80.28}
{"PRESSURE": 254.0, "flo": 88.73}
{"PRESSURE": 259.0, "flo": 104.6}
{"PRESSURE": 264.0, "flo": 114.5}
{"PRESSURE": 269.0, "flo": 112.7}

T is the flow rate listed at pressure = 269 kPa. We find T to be 112.7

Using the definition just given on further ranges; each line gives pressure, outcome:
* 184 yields 92.75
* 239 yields 86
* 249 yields 80.28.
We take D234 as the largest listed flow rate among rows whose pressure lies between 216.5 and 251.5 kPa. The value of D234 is 106.3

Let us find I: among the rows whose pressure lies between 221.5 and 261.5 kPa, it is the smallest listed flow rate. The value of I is 74.9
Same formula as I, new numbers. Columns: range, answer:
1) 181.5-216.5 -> 39.52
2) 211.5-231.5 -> 94.38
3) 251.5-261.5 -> 88.73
